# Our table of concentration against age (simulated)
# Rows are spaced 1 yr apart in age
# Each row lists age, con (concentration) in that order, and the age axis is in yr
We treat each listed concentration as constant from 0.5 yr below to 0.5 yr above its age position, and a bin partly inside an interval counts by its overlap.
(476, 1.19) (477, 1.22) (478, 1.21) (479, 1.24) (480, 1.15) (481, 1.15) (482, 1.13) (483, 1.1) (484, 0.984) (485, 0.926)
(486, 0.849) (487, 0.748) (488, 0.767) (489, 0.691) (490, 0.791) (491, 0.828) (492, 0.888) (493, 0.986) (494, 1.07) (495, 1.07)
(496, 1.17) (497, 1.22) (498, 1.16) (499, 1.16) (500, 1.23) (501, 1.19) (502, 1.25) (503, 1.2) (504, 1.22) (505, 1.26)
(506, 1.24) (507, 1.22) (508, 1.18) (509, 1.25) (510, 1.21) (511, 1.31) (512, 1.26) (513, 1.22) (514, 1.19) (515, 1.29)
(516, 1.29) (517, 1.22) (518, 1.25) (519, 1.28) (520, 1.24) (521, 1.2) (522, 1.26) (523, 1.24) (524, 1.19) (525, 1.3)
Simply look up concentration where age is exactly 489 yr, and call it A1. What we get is 0.691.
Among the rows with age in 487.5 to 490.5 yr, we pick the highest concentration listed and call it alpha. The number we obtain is 0.791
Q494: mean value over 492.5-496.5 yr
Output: 1.07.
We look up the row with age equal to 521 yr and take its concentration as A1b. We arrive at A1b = 1.2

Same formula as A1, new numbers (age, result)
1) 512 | 1.26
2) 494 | 1.07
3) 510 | 1.21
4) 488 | 0.767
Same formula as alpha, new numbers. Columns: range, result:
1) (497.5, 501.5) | 1.23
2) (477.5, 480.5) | 1.24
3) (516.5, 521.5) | 1.28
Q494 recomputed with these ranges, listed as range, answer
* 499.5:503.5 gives 1.22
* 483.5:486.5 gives 0.92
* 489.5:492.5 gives 0.836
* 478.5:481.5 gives 1.18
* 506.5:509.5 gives 1.22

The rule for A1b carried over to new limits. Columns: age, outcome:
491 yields 0.828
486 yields 0.849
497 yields 1.22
